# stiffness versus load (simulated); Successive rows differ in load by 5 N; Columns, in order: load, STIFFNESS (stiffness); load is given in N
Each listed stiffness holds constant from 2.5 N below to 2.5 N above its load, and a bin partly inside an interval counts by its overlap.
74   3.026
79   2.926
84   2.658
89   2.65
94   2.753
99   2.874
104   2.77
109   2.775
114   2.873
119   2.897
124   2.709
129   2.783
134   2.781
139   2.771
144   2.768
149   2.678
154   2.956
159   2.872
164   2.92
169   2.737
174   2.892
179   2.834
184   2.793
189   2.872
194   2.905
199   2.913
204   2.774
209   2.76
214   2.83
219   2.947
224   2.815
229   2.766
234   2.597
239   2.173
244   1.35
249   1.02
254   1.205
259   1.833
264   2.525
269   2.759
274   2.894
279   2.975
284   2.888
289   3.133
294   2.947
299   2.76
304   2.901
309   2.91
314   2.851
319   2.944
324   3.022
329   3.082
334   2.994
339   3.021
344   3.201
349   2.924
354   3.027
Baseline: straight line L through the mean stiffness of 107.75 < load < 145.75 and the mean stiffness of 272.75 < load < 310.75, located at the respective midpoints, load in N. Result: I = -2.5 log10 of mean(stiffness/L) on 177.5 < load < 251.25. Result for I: 0.12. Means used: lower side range 2.8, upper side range 2.93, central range 2.56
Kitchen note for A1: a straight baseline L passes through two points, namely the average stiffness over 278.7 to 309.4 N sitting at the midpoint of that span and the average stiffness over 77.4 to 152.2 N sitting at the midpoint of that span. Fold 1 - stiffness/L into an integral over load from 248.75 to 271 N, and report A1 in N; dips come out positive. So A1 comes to 7.4 N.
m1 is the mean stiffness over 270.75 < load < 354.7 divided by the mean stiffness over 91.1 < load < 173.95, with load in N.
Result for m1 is 1.06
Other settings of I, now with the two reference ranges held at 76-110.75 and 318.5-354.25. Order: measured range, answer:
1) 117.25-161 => 0.010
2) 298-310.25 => 0.050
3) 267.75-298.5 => 0.017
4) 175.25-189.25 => 0.014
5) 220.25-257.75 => 0.404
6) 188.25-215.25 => 0.018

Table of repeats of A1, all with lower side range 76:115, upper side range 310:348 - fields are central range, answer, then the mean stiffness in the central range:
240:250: 5.4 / 1.36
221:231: 0.4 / 2.8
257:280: 2.8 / 2.59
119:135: 0.2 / 2.78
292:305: 0.5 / 2.86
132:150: 0.5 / 2.75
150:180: -0.1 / 2.86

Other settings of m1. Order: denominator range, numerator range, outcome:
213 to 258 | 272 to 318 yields 1.35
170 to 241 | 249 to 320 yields 0.94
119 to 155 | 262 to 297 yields 1.04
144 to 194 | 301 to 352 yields 1.05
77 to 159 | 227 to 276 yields 0.75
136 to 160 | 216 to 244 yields 0.91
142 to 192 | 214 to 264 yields 0.75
